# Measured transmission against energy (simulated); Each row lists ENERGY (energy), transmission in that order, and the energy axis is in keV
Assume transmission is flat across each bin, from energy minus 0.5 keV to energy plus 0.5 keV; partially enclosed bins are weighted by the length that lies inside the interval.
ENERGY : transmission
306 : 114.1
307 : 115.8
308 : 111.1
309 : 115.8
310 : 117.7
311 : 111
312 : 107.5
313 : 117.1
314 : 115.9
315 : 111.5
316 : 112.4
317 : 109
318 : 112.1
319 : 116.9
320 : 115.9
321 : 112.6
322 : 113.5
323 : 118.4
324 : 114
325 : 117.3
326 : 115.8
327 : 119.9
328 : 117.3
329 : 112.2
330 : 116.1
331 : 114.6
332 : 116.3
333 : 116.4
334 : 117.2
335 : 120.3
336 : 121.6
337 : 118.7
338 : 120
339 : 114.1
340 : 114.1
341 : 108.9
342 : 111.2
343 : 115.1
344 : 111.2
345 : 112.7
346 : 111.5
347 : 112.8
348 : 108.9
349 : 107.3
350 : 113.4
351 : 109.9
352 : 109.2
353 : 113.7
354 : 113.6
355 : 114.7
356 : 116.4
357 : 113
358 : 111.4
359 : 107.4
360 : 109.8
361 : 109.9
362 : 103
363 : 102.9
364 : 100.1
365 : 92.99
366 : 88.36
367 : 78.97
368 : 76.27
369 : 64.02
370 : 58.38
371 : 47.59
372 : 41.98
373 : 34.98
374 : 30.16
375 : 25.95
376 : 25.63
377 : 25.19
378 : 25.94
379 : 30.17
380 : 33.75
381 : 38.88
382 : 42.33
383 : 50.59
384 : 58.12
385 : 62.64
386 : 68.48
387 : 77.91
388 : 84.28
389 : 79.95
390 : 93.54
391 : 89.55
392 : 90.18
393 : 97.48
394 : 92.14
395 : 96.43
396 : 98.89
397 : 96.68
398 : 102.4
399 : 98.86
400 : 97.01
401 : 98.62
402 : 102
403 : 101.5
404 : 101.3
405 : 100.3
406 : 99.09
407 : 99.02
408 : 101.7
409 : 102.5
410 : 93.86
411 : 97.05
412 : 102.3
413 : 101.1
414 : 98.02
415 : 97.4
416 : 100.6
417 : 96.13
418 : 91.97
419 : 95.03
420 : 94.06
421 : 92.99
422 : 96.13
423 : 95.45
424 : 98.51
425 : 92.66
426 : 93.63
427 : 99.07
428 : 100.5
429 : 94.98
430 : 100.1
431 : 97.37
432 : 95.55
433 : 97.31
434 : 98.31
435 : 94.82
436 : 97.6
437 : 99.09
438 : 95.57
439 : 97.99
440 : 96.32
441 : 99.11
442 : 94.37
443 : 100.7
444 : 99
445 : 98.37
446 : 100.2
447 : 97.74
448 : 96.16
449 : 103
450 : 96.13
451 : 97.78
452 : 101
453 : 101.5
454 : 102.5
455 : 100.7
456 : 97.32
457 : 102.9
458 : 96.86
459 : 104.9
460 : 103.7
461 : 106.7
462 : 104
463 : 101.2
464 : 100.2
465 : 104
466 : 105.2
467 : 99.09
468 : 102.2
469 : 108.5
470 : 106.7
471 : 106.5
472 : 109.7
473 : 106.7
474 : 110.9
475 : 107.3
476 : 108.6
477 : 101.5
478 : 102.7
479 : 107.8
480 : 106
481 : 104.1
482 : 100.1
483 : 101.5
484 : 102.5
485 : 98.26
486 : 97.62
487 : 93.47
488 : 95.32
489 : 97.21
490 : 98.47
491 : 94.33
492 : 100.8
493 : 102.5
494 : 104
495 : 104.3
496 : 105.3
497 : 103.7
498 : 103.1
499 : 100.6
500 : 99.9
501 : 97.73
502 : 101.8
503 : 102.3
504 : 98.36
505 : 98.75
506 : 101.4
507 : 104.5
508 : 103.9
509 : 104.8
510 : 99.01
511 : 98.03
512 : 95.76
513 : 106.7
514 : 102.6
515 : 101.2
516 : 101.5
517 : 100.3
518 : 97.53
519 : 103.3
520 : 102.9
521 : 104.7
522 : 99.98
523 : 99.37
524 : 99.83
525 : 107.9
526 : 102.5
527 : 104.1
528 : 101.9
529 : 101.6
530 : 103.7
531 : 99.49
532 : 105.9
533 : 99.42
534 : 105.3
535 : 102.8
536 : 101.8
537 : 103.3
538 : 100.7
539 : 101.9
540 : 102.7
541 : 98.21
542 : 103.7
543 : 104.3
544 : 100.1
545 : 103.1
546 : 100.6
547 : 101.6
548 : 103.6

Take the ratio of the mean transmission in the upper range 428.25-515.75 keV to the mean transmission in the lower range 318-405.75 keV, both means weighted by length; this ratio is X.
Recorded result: 1.08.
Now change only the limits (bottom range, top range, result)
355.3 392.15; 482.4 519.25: 1.44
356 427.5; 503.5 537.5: 1.22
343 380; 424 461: 1.16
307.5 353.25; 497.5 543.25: 0.89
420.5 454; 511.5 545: 1.05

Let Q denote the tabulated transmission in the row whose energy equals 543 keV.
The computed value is 104.3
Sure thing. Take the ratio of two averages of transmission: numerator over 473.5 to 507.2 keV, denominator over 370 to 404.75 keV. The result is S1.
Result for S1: 1.5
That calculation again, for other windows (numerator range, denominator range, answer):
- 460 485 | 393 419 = 1.06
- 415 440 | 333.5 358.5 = 0.85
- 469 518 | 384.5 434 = 1.07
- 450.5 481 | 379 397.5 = 1.41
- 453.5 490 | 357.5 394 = 1.50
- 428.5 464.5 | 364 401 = 1.47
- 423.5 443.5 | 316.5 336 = 0.84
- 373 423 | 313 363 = 0.71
